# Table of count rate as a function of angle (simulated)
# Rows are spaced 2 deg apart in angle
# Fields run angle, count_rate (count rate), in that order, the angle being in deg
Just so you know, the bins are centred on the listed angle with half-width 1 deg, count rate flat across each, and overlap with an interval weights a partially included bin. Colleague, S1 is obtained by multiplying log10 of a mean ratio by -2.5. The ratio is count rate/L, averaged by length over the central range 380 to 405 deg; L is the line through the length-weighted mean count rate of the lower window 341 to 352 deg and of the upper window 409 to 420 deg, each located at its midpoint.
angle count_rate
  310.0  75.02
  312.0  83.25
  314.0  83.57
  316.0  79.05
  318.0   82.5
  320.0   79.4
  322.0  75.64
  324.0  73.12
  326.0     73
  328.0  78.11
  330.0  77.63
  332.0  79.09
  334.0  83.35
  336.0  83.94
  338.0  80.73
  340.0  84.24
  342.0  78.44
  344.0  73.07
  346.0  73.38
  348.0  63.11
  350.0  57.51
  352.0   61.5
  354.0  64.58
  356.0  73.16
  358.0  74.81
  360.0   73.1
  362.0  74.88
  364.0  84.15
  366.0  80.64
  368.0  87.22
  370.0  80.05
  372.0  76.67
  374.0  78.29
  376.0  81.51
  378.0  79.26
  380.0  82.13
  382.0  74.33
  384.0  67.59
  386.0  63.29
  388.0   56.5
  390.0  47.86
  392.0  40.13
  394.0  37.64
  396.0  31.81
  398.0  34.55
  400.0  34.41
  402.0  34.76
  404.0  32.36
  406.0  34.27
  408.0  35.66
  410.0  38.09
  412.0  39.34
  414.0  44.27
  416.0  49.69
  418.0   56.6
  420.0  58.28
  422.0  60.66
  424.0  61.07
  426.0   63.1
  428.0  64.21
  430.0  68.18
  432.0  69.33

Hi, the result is 0.14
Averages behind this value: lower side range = 68.4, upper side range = 46.8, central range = 47.7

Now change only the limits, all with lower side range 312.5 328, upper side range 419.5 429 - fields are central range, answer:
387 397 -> 0.485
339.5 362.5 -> 0.041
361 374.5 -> -0.140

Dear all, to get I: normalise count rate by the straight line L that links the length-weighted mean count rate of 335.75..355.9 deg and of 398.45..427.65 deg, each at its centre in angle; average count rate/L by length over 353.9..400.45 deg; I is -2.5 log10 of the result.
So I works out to -0.10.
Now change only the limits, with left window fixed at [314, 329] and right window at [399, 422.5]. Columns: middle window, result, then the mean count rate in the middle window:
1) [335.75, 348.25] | -0.11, 77.1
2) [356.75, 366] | -0.24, 77.1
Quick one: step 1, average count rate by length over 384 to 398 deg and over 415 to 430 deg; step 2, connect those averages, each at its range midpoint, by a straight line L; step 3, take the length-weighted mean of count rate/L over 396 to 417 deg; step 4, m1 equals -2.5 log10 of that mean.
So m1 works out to 0.384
